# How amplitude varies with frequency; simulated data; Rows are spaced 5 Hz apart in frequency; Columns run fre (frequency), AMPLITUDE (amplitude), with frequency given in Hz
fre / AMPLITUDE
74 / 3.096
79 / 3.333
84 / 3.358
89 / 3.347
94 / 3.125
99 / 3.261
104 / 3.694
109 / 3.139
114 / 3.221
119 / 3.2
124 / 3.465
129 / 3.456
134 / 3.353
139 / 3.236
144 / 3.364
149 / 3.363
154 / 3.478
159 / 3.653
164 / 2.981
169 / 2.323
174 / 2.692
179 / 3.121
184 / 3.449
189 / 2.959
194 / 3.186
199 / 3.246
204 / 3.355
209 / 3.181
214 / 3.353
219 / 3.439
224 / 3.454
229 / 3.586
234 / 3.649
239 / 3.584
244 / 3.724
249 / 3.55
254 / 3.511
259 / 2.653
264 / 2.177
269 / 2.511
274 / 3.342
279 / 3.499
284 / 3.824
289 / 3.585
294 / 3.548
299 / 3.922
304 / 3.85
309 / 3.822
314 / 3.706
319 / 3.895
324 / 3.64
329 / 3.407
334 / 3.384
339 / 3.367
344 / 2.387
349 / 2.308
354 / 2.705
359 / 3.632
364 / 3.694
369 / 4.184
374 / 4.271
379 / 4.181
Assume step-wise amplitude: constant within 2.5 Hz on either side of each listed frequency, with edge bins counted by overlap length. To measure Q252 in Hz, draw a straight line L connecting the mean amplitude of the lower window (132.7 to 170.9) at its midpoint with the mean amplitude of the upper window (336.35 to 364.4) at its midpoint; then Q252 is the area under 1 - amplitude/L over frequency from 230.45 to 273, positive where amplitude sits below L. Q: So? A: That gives -1.20 Hz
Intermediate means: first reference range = 3.23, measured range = 3.19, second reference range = 2.97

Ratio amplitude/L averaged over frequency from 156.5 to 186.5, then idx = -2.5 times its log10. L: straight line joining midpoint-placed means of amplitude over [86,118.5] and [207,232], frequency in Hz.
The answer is 0.111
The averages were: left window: 3.29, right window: 3.41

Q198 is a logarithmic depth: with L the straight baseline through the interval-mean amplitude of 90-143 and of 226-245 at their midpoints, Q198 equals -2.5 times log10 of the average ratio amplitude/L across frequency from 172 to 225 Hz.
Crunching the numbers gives 0.100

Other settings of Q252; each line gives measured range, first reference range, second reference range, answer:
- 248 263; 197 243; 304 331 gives 1.9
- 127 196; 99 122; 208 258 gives 4.0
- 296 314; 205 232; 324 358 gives -4.1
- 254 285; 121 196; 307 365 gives 2.6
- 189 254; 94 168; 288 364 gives -1.2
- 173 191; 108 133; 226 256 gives 1.9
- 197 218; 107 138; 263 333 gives 0.7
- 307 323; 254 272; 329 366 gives -4.9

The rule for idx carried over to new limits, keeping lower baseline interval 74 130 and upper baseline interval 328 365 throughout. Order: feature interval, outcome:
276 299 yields -0.164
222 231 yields -0.106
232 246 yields -0.150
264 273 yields 0.227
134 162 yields -0.045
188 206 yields 0.007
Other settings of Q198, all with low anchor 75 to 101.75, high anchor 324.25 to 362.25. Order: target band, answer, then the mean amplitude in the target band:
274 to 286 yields -0.15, 3.59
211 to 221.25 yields -0.07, 3.38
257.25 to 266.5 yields 0.29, 2.4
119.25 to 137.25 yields -0.05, 3.39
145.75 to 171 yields 0.01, 3.18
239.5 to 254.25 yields -0.15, 3.61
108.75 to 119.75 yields 0.02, 3.19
